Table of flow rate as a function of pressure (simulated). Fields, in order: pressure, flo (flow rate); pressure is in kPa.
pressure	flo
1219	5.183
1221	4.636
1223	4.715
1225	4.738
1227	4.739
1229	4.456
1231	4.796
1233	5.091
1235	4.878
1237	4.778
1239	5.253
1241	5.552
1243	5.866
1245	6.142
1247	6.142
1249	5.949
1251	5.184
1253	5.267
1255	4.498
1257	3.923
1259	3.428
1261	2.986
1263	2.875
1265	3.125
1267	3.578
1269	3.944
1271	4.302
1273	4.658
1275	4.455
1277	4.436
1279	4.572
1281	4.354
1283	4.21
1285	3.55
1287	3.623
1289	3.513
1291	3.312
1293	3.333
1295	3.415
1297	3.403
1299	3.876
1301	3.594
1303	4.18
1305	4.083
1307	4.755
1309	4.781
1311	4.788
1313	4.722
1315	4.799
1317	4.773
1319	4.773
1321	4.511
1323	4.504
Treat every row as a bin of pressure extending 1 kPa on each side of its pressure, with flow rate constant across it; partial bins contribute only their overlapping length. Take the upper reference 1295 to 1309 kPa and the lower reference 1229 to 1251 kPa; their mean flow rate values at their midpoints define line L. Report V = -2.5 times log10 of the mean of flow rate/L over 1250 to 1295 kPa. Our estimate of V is 0.179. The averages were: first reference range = 5.39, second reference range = 4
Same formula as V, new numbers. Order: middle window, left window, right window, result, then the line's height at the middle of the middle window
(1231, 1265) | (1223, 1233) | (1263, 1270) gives -0.177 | 4.06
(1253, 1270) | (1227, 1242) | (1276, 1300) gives 0.199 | 4.37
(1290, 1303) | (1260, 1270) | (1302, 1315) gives 0.192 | 4.22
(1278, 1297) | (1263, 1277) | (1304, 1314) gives 0.136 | 4.26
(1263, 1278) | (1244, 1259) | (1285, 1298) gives 0.086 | 4.35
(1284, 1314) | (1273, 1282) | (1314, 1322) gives 0.173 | 4.6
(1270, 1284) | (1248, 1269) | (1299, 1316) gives -0.055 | 4.21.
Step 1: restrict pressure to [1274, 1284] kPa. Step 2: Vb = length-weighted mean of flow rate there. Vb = 4.41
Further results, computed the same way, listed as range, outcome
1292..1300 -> 3.51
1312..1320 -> 4.77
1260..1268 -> 3.14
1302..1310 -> 4.45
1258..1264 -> 3.1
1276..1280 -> 4.5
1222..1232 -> 4.69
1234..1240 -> 4.97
